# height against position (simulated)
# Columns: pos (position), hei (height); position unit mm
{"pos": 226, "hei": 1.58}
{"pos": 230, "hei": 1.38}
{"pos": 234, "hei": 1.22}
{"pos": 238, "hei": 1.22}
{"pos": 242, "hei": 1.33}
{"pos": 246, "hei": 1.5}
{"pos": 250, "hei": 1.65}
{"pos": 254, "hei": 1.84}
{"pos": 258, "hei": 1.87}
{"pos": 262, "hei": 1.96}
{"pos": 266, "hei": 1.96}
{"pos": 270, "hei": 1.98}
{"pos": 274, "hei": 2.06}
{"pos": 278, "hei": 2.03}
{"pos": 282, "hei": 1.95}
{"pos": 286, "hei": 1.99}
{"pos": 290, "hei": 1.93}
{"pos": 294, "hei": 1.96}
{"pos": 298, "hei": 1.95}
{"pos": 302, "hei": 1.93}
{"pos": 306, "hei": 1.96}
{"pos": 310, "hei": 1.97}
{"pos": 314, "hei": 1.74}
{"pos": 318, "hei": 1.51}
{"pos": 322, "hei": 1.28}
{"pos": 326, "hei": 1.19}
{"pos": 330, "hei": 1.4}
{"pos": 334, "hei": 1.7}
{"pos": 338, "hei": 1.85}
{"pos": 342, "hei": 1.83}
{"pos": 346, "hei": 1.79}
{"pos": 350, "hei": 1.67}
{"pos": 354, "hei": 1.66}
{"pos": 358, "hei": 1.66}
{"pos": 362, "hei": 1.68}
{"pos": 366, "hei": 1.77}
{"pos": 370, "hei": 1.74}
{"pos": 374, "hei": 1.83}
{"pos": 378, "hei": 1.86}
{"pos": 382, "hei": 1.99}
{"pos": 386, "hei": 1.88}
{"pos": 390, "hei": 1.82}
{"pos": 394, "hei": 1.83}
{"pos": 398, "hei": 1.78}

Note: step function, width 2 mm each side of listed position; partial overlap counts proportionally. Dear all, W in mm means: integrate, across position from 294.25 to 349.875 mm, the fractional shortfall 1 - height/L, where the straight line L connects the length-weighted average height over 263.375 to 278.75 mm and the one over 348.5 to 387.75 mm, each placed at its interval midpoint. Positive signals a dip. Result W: 5.2 mm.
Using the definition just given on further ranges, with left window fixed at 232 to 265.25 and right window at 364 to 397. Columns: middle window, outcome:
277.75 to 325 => -4.0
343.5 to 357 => 0.6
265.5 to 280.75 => -3.5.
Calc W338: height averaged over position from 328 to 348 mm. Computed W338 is 1.71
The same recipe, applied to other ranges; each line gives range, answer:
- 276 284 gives 1.99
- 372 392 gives 1.88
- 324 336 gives 1.43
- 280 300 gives 1.96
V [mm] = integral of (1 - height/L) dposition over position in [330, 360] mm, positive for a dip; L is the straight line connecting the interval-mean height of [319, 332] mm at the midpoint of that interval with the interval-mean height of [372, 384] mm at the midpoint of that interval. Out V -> -3.9 mm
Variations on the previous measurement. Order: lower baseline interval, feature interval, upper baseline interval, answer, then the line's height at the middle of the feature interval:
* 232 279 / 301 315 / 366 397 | -1.1 mm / 1.77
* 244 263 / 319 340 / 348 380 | 3.1 mm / 1.74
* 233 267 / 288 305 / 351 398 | -2.6 mm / 1.68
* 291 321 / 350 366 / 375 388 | 1.7 mm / 1.88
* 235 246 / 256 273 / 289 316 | -4.4 mm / 1.55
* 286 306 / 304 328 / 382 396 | 4.0 mm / 1.93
